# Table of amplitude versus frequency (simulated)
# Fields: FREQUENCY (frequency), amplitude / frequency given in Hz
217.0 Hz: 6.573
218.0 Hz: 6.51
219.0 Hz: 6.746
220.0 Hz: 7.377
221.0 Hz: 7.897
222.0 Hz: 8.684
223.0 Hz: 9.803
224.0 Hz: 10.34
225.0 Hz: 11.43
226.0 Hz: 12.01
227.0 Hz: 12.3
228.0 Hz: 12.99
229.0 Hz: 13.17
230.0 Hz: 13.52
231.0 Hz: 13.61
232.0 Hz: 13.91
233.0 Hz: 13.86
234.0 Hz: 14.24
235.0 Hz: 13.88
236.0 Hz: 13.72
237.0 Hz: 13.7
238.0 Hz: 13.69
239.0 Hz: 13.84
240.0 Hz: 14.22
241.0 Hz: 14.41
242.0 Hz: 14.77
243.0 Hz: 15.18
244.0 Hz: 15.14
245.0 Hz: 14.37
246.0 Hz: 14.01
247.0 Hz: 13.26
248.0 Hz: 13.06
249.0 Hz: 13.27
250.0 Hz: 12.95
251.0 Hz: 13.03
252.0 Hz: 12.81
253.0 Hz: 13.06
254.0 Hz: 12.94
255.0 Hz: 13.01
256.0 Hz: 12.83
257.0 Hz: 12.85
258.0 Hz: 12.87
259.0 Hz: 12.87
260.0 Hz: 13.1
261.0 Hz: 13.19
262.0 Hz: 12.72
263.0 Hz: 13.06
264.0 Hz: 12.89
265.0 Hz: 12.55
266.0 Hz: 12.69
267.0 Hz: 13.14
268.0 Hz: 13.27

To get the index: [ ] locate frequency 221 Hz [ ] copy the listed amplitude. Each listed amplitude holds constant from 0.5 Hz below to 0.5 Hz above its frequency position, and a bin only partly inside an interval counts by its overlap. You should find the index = 7.897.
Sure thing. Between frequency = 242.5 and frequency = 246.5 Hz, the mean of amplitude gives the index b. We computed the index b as 14.7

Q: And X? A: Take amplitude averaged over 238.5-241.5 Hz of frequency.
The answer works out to 14.2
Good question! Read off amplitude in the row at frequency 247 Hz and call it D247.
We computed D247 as 13.26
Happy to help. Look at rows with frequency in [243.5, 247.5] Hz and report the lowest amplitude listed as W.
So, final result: 13.26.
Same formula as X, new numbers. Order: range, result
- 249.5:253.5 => 13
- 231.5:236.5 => 13.9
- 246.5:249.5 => 13.2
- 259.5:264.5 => 13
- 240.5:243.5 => 14.8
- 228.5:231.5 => 13.4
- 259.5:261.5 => 13.1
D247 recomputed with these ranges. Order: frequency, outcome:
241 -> 14.41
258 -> 12.87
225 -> 11.43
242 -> 14.77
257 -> 12.85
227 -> 12.3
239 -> 13.84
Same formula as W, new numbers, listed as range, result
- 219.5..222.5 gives 7.377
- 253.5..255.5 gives 12.94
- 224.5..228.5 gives 11.43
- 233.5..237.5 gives 13.7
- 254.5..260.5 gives 12.83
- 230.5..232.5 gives 13.61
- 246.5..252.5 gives 12.81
